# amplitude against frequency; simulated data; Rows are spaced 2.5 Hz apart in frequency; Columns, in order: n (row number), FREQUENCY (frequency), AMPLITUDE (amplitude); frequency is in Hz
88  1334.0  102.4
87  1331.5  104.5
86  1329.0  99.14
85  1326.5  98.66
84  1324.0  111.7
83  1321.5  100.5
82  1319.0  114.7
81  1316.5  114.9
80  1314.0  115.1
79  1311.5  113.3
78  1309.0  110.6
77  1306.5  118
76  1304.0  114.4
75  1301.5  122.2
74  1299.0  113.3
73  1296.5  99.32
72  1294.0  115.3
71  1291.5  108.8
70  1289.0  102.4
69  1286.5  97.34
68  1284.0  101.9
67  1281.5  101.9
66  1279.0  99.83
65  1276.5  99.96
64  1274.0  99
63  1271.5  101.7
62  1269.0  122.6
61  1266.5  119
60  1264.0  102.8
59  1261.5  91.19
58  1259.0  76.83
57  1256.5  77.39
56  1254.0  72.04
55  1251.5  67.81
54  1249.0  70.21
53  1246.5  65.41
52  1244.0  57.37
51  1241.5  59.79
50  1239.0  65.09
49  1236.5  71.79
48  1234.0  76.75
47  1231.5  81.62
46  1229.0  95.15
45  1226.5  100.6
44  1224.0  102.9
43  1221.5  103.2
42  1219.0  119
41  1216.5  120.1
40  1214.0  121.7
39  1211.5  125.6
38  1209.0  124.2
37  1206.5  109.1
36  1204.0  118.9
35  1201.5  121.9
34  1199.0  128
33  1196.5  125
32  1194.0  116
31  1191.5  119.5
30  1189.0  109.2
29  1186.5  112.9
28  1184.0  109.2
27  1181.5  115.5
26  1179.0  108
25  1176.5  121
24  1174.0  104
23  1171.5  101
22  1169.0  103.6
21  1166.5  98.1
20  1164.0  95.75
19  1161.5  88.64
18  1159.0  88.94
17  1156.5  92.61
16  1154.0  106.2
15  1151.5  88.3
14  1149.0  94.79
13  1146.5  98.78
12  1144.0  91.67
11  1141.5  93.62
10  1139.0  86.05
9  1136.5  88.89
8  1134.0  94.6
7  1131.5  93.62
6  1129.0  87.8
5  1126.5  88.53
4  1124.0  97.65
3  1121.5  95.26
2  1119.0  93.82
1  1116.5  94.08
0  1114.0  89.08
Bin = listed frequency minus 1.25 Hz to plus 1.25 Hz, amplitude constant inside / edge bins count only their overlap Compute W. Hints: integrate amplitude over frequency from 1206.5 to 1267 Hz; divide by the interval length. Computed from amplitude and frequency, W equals 90.3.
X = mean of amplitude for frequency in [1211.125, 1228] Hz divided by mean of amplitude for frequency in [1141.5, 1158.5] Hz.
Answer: 1.18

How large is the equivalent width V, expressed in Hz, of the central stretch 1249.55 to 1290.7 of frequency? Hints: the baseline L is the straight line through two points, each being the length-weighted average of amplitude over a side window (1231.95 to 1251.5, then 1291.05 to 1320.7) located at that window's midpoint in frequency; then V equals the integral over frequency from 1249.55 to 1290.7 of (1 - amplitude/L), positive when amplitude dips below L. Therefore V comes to -3.67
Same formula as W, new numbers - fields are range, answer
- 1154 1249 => 102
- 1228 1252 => 71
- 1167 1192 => 110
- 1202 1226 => 116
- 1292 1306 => 113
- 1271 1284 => 101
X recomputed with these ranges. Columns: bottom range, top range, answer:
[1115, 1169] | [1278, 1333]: 1.16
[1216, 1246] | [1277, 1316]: 1.26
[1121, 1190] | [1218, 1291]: 0.91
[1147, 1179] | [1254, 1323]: 1.06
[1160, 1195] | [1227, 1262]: 0.69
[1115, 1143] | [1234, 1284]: 0.93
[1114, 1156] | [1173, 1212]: 1.25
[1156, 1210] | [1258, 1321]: 0.98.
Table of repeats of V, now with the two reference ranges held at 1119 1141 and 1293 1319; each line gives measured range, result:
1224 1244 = 4.92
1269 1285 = 1.11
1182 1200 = -3.17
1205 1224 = -2.67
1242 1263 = 6.84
